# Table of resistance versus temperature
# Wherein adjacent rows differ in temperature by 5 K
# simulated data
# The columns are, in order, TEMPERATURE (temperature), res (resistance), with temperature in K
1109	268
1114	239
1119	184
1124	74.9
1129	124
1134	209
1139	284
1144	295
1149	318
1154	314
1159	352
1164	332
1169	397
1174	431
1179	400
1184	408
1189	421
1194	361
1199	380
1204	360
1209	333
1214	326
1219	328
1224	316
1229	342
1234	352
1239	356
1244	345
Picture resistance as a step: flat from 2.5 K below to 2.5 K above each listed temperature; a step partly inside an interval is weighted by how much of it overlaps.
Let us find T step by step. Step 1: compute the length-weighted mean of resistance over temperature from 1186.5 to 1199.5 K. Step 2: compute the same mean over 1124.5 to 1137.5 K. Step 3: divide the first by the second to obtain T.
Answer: 2.41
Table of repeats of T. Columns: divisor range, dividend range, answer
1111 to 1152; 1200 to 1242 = 1.56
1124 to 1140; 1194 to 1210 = 2.03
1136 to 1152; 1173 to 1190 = 1.39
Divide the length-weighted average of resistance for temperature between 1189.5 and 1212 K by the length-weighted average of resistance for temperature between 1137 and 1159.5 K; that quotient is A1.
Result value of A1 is 1.2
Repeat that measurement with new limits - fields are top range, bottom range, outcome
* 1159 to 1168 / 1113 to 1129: 2.28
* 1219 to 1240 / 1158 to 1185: 0.87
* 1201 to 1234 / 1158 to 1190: 0.86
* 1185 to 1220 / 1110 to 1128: 2.12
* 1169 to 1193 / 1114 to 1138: 2.47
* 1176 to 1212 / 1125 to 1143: 1.88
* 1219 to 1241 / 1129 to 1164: 1.19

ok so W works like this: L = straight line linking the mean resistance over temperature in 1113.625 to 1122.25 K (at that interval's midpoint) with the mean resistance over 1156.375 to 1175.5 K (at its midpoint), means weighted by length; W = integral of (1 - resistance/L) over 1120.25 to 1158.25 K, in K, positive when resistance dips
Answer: 6.42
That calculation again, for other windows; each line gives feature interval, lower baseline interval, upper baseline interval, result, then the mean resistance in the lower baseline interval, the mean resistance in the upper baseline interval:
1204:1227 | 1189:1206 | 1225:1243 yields 2.0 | 375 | 347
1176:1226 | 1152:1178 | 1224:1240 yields -1.2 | 368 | 344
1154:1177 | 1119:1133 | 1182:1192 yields -4.5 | 126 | 412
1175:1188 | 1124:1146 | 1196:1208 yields -3.8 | 209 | 365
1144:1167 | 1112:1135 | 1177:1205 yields -5.0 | 162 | 390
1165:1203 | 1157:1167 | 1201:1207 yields -4.7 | 344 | 359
